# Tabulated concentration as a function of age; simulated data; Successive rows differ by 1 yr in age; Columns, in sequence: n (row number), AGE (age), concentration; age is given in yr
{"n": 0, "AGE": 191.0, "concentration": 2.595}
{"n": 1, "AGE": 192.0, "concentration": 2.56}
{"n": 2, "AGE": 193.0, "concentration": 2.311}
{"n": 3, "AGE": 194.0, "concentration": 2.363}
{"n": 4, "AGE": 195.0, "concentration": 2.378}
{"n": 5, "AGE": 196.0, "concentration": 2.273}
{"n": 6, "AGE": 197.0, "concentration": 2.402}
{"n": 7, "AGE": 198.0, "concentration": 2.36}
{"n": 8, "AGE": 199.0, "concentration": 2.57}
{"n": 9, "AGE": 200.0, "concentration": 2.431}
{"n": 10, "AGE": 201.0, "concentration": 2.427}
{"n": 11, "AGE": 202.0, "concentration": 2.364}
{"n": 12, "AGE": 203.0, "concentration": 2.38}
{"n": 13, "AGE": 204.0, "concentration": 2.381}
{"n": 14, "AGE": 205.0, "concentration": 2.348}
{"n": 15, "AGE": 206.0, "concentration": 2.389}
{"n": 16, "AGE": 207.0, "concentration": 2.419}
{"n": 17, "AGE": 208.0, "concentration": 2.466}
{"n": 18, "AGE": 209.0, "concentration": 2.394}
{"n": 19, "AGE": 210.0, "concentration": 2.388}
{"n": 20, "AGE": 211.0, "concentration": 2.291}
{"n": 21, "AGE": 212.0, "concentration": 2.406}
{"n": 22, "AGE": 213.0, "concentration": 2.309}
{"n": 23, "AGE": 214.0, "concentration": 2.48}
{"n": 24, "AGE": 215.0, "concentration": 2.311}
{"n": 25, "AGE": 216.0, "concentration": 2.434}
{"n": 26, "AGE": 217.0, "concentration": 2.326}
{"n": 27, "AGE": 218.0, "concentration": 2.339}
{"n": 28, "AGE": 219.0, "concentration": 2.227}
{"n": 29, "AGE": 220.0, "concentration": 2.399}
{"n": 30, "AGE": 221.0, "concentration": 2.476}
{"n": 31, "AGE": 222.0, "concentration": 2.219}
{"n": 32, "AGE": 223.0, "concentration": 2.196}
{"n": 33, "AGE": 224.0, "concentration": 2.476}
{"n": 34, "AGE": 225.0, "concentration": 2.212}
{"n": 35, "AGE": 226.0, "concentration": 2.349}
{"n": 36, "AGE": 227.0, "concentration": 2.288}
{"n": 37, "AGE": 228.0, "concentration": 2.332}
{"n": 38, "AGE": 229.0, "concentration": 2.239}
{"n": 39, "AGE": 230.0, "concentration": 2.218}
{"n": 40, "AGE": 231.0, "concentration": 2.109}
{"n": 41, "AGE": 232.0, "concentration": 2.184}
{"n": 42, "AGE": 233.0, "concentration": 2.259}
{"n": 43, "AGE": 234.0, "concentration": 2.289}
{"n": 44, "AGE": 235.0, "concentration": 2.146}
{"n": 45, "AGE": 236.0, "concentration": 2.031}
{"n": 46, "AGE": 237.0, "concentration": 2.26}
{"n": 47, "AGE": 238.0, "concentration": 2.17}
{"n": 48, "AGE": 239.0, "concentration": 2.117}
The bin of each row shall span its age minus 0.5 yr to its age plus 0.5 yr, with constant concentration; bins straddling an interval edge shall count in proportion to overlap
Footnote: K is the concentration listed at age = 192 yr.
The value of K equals 2.56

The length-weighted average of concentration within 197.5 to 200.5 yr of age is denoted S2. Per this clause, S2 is 2.45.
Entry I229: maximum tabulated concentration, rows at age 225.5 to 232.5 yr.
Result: 2.349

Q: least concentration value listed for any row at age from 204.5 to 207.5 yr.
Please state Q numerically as 2.348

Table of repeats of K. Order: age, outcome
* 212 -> 2.406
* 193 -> 2.311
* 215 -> 2.311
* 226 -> 2.349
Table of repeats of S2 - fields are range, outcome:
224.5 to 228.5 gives 2.3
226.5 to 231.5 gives 2.24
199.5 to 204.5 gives 2.4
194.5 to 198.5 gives 2.35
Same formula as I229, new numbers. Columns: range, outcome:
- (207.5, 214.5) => 2.48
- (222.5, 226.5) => 2.476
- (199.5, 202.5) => 2.431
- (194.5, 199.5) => 2.57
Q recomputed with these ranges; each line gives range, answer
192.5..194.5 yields 2.311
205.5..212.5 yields 2.291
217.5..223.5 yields 2.196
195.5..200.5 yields 2.273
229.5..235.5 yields 2.109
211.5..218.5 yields 2.309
